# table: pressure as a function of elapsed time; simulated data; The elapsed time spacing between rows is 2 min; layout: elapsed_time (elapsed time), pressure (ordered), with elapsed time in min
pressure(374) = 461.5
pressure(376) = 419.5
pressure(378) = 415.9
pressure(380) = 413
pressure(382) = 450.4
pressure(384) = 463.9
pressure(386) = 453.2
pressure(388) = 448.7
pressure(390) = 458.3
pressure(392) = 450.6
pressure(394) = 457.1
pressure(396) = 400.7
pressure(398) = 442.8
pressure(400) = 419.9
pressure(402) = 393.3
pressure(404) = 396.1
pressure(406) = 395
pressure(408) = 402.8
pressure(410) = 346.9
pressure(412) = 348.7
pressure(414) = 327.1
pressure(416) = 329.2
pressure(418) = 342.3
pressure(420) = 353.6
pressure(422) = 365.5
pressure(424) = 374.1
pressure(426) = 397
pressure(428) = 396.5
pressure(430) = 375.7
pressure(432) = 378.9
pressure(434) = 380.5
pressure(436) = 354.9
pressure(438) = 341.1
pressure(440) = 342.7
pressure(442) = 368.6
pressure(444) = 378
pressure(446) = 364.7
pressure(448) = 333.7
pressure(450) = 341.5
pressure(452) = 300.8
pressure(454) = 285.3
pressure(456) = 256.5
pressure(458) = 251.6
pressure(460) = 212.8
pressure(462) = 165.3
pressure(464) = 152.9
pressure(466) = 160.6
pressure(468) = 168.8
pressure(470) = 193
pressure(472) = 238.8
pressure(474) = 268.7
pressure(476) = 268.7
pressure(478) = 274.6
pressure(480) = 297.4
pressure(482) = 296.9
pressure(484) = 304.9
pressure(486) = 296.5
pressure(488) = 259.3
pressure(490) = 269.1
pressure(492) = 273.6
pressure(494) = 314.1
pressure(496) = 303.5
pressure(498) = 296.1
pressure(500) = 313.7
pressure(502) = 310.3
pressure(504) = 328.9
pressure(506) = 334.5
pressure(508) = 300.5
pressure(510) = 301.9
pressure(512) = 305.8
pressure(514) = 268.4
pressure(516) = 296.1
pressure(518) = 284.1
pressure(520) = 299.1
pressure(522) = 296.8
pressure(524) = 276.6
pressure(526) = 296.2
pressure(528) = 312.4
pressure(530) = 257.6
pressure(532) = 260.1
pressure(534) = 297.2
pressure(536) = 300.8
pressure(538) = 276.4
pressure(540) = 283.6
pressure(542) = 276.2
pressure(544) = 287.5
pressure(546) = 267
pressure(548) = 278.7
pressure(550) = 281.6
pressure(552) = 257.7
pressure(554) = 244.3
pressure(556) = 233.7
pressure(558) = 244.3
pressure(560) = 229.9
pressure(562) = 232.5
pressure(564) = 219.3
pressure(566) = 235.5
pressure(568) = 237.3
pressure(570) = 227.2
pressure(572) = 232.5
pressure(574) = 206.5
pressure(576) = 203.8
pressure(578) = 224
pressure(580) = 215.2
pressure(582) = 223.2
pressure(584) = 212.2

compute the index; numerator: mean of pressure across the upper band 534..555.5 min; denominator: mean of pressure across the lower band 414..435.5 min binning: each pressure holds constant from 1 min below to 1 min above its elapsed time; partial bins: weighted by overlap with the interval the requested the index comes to 0.75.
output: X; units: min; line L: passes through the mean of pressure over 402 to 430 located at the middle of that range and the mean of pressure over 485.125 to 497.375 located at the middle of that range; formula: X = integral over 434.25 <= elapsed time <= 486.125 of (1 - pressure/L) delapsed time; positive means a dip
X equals 6.9 min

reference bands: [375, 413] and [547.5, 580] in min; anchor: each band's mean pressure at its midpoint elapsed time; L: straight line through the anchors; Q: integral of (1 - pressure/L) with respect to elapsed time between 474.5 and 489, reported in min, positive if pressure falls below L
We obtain 1.77 min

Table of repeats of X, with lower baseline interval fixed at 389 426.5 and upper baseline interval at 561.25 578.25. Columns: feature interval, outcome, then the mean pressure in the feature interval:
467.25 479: 3.1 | 237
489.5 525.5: -1.4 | 299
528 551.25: -2.3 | 280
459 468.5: 4.6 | 172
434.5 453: 0.2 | 348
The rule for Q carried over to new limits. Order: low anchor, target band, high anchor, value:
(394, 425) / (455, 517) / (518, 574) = 8.81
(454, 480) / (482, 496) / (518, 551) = -2.60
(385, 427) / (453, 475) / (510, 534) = 8.22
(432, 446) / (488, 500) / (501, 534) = 0.95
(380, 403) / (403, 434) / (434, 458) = 1.28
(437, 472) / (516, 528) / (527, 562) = -1.05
